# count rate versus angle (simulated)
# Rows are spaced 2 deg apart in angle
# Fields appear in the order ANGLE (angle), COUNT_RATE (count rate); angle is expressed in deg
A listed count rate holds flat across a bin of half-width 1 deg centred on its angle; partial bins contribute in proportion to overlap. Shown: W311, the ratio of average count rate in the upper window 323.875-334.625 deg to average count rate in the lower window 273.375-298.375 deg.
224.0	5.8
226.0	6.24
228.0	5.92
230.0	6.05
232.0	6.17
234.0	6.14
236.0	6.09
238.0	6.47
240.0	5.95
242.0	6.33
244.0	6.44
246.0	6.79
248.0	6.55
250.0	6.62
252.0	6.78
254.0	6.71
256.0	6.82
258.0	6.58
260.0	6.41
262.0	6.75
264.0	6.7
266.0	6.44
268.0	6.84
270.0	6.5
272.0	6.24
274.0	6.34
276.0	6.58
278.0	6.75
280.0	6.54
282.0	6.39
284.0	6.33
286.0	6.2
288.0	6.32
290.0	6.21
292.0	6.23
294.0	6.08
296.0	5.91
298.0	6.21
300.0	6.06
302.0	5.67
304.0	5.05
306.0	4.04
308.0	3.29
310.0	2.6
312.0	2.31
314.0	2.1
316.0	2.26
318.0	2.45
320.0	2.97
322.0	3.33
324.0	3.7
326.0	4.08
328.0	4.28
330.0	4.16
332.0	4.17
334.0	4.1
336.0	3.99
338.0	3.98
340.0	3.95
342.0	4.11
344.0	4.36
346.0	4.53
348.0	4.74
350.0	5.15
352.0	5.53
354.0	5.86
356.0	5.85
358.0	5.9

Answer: 0.65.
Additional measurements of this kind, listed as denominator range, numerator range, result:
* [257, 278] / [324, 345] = 0.63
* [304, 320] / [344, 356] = 1.79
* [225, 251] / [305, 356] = 0.62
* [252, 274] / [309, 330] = 0.46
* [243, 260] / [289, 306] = 0.88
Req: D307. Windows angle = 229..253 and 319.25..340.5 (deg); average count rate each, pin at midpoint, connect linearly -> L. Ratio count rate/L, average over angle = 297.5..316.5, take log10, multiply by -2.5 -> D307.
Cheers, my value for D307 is 0.16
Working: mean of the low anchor 6.36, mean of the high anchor 3.89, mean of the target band 3.94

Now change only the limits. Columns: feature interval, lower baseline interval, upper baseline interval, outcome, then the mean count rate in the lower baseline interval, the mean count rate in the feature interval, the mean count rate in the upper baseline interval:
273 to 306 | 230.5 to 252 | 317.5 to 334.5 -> -0.25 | 6.37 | 6.11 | 3.72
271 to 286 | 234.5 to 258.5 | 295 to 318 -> -0.23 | 6.5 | 6.44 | 4.06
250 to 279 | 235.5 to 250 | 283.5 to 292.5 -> -0.05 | 6.4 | 6.6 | 6.26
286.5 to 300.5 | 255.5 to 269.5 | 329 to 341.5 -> -0.11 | 6.64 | 6.15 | 4.06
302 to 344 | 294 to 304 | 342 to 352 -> 0.41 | 5.88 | 3.62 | 4.72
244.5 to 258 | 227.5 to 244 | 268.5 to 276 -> -0.07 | 6.16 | 6.69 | 6.42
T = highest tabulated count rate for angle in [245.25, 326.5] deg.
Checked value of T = 6.84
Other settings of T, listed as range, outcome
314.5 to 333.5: 4.28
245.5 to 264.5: 6.82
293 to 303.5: 6.21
